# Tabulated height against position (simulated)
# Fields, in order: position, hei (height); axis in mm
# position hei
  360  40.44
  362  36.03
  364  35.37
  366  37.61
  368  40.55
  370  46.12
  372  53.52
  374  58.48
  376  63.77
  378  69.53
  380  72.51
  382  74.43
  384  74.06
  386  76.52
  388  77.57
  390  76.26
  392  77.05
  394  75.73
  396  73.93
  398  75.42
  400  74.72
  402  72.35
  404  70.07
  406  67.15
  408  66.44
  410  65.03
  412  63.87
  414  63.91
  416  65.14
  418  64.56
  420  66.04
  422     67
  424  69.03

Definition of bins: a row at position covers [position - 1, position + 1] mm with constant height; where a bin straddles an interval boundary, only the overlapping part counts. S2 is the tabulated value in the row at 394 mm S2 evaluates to 75.73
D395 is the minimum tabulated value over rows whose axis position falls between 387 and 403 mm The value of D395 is 72.35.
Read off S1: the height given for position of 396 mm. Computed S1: 73.93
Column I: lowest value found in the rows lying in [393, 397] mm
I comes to 73.93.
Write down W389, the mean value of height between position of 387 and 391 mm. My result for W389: 76.9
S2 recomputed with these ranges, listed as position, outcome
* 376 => 63.77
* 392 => 77.05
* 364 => 35.37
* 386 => 76.52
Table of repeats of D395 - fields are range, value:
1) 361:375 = 35.37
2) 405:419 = 63.87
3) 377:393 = 69.53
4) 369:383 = 46.12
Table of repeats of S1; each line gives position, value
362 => 36.03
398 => 75.42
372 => 53.52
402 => 72.35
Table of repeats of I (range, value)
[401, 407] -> 67.15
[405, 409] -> 66.44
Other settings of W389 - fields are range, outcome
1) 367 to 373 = 46.7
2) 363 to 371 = 39.9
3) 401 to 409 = 69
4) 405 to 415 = 65.3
